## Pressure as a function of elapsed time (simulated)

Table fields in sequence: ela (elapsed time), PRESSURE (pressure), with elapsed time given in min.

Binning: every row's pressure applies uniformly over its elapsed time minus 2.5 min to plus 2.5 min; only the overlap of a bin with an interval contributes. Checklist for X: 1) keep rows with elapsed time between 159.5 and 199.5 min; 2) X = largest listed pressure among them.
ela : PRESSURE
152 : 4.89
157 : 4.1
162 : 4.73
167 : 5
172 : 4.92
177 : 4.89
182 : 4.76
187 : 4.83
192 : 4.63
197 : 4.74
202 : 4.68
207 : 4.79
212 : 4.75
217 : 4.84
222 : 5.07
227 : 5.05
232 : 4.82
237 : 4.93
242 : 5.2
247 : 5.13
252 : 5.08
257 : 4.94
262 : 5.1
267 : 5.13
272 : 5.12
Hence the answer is 5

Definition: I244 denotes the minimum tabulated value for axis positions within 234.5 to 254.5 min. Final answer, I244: 4.93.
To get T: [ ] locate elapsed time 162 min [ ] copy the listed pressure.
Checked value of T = 4.73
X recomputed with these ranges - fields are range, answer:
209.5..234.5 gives 5.07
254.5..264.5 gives 5.1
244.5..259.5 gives 5.13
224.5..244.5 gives 5.2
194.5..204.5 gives 4.74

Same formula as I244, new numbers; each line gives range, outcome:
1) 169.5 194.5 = 4.63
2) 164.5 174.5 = 4.92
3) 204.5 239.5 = 4.75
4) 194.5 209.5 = 4.68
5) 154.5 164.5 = 4.1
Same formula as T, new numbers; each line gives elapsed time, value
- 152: 4.89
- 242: 5.2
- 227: 5.05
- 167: 5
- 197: 4.74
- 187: 4.83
